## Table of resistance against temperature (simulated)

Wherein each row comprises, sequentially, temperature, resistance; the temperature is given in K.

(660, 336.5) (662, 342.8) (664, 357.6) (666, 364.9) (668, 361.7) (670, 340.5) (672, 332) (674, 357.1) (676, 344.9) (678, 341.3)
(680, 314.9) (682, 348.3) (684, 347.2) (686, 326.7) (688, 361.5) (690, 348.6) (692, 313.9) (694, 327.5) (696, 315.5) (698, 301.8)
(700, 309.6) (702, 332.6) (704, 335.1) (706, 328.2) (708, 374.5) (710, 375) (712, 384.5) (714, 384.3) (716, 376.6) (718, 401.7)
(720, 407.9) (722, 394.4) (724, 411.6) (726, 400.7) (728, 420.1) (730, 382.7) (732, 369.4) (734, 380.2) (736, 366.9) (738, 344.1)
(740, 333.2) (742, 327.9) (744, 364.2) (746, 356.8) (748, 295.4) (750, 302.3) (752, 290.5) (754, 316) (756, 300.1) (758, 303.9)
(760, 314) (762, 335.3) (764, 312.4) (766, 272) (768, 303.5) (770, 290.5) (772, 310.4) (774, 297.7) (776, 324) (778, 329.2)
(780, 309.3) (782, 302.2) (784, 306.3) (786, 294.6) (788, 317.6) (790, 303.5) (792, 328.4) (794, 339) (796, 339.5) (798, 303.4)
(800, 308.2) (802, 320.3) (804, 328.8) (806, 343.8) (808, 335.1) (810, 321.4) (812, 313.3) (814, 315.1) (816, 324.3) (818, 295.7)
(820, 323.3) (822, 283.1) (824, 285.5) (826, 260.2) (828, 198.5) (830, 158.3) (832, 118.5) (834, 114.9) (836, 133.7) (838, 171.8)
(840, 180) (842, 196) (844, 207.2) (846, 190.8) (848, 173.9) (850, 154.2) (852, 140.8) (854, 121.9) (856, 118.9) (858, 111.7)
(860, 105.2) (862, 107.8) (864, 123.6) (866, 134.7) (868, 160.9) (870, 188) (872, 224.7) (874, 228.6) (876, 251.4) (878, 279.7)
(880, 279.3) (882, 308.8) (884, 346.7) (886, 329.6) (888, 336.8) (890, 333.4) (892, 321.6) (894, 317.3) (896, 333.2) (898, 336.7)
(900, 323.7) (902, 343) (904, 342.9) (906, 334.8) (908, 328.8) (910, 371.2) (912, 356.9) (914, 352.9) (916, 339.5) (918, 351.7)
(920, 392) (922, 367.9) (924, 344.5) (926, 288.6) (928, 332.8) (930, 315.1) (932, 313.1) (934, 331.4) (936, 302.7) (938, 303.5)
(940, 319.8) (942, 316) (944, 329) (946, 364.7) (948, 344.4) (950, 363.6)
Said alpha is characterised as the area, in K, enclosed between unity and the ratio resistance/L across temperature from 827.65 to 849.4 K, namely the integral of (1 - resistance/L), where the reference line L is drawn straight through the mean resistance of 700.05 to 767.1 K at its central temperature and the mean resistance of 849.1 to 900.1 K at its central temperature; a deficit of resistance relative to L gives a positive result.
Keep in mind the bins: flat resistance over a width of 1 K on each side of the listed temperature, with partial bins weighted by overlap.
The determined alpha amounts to 7.8 K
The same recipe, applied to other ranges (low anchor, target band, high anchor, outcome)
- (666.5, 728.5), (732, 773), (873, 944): 2.97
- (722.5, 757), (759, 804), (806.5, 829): 1.34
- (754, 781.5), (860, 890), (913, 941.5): 8.32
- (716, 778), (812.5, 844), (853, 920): 7.97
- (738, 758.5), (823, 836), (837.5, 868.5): 0.31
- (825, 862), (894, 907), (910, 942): -2.54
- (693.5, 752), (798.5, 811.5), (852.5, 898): -1.58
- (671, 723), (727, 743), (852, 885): -2.58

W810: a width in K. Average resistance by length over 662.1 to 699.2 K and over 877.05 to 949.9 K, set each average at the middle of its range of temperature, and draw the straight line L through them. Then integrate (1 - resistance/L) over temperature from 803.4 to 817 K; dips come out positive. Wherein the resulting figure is 0.4 K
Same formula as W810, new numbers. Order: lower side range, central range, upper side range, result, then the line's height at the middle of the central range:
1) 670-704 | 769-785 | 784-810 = 0.7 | 323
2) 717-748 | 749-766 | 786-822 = 2.3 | 355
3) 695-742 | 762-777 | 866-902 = 1.6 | 341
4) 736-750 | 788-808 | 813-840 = -4.5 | 265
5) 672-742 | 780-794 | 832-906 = -0.9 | 291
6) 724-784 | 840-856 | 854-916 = 6.6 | 285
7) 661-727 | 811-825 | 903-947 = 1.6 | 344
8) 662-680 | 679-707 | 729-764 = 1.2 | 344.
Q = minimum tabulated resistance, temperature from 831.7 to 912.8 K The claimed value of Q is 105.2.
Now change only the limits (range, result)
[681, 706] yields 301.8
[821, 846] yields 114.9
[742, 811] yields 272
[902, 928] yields 288.6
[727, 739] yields 344.1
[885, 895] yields 317.3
